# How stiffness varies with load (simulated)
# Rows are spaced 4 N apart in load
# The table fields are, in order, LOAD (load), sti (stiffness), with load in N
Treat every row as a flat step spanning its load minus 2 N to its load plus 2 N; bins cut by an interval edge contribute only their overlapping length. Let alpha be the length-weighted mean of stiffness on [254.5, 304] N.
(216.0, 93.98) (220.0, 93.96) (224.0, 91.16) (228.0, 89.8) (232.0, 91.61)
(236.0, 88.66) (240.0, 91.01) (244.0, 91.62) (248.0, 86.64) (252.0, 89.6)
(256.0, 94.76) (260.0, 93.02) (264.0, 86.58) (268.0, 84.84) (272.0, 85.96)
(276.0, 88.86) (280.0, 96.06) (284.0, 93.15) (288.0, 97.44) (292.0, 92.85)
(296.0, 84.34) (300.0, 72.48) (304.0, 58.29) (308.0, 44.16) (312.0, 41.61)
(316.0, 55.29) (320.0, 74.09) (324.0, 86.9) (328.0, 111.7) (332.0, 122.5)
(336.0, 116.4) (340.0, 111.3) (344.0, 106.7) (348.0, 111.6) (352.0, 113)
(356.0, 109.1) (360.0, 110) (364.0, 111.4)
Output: 87.9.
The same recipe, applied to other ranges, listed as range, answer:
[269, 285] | 90.5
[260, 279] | 87.7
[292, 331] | 72.4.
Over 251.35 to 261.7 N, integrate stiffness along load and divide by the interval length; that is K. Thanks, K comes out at 92.8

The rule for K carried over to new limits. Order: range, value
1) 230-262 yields 90.9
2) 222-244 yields 90.6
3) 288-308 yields 75.8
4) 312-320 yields 56.6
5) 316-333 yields 92.3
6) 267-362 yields 90.4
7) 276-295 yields 93.7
